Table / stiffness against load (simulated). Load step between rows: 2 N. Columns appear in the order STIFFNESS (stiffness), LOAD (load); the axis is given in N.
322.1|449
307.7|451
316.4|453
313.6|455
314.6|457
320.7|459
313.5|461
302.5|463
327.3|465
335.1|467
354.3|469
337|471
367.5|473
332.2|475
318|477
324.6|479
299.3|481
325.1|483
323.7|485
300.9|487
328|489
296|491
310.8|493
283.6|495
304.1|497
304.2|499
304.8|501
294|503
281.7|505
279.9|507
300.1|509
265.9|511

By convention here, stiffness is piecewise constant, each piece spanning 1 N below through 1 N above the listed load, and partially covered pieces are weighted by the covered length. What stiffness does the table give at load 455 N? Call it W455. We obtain 313.6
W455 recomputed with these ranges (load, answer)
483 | 325.1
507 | 279.9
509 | 300.1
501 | 304.8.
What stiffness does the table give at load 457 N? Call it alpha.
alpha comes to 314.6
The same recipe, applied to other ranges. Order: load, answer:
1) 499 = 304.2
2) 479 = 324.6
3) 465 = 327.3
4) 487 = 300.9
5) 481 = 299.3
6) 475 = 332.2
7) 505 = 281.7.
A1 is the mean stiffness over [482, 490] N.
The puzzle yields 319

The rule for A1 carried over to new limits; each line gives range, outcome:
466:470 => 345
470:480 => 336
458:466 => 316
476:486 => 318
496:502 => 304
